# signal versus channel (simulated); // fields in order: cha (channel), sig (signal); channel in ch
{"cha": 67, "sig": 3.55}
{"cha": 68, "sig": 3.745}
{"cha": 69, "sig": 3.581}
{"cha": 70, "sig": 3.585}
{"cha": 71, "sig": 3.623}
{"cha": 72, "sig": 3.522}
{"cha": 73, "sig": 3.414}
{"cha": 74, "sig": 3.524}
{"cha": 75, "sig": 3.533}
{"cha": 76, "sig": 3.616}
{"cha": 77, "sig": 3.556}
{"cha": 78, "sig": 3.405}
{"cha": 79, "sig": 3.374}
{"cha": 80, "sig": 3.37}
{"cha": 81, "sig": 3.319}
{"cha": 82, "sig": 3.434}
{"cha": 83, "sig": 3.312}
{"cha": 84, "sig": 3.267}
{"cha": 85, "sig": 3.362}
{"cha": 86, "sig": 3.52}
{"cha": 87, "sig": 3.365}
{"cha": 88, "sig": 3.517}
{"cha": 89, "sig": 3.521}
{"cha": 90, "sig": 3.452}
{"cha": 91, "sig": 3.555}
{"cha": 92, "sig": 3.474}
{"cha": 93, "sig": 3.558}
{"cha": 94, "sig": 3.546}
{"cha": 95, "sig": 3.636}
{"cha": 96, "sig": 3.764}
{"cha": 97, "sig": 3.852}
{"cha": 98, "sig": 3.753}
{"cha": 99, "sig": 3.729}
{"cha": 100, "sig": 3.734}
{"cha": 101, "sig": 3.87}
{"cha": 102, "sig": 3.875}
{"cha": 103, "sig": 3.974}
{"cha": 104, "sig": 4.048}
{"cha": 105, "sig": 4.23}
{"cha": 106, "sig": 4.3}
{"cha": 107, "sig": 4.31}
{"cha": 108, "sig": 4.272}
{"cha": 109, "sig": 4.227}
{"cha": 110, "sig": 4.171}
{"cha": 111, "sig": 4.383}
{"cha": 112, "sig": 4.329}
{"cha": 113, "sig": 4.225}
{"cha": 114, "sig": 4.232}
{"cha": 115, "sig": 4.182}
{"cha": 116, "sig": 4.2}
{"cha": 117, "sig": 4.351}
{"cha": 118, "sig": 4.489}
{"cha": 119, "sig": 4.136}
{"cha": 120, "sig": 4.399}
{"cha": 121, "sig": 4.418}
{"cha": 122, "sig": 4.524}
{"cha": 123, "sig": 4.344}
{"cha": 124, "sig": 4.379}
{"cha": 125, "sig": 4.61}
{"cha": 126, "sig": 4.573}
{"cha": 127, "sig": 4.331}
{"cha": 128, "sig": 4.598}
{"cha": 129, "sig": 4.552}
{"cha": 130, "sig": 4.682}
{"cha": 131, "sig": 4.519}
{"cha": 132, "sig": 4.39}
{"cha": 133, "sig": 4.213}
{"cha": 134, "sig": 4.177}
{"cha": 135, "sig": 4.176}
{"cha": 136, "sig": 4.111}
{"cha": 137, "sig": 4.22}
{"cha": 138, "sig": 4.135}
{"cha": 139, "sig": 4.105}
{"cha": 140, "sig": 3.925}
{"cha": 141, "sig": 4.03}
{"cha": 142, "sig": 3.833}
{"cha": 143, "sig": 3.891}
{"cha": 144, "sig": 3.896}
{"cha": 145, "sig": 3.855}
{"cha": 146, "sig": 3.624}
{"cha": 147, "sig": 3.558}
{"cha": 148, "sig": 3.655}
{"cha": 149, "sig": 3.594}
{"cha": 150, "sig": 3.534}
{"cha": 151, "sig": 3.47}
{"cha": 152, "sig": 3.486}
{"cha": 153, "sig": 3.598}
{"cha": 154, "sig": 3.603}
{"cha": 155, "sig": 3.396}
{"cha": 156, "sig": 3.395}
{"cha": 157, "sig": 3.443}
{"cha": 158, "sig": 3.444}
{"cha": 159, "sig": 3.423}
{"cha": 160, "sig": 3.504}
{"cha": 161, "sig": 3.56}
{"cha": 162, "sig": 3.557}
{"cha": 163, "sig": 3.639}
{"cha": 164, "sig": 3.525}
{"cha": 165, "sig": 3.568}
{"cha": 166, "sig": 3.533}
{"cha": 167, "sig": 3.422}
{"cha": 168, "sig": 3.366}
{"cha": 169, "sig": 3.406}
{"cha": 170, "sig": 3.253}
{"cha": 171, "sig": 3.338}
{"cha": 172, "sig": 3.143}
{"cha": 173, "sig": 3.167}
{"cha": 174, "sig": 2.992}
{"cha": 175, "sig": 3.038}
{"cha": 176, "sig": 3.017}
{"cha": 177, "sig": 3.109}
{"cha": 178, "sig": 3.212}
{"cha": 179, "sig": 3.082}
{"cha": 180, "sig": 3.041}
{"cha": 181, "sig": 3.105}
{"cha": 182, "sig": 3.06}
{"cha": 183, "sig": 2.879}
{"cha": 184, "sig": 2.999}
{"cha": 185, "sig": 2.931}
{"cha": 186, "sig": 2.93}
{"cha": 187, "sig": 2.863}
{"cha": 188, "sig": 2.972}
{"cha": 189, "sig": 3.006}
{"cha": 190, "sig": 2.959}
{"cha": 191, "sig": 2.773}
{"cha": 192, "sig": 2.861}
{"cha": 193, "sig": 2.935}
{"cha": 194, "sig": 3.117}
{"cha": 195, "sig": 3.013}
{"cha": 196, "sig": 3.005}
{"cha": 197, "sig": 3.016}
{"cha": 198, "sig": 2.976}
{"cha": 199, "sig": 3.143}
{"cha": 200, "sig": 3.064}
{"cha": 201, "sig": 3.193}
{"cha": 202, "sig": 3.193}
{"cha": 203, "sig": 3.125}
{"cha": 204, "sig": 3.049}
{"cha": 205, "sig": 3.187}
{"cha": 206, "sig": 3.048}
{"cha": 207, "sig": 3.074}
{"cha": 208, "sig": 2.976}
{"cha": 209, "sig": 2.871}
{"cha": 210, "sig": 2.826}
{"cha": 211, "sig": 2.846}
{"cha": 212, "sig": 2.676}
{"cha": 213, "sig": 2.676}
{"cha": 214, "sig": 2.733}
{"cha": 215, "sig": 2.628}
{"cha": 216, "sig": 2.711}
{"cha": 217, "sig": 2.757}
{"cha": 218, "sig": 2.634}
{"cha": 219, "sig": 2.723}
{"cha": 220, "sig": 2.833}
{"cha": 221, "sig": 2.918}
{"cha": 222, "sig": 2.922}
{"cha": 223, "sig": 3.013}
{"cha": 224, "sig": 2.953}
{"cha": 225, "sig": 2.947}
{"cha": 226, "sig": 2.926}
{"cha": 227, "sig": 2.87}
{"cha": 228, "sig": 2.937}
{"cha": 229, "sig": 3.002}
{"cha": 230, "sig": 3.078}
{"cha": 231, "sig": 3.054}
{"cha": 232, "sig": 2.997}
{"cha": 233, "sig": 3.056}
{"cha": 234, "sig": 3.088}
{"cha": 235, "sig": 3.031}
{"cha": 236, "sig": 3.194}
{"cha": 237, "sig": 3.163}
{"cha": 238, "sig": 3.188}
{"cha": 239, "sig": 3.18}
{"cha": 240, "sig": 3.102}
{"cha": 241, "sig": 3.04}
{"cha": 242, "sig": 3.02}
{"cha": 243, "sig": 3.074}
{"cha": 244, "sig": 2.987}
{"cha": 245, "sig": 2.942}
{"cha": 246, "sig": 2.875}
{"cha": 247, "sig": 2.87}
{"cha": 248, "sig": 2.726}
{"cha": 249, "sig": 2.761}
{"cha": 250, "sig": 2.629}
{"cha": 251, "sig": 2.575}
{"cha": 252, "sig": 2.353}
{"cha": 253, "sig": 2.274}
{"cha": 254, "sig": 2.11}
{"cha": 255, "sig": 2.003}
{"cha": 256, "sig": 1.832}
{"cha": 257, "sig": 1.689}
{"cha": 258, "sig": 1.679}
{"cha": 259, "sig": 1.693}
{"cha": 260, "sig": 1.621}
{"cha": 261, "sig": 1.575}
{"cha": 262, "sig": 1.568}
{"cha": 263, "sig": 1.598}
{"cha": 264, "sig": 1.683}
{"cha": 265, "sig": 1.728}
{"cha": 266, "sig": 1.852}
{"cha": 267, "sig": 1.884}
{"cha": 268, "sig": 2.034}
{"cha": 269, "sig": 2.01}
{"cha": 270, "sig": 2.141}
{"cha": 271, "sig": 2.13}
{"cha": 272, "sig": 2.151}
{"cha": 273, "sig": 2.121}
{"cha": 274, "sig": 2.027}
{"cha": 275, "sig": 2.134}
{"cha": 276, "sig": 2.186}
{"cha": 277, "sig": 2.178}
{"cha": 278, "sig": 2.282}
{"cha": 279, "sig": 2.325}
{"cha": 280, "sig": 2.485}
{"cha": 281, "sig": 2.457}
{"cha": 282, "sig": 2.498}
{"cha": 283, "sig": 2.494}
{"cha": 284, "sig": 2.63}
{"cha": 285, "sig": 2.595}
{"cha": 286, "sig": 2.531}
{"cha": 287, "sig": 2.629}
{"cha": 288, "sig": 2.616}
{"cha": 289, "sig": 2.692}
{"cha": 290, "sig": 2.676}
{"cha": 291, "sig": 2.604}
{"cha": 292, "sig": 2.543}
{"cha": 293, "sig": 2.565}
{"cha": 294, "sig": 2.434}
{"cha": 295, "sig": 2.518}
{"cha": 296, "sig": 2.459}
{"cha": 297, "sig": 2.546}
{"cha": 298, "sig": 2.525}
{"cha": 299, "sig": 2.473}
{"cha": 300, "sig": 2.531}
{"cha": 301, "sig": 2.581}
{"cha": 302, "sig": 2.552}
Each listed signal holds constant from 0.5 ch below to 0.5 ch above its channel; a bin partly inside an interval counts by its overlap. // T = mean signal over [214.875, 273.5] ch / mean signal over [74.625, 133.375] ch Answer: 0.64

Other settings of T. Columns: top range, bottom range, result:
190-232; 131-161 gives 0.77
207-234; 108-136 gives 0.66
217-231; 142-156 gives 0.80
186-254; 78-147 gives 0.73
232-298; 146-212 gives 0.76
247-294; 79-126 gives 0.56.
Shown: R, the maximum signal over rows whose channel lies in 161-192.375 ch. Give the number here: 3.639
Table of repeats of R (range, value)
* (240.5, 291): 3.074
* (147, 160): 3.655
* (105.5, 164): 4.682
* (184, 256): 3.194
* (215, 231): 3.078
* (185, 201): 3.193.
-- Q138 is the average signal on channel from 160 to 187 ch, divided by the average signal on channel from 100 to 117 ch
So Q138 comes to 0.77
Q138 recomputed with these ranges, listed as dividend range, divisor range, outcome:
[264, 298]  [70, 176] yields 0.61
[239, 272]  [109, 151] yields 0.54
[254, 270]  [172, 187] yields 0.59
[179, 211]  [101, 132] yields 0.70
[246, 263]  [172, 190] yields 0.70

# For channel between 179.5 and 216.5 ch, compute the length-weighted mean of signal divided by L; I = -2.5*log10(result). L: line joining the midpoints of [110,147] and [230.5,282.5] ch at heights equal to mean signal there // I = 0.10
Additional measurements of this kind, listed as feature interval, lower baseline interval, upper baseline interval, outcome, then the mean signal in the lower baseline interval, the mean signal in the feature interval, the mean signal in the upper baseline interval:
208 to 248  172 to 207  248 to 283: -0.16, 3.03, 2.93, 2.08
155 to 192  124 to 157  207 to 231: 0.10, 3.99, 3.21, 2.85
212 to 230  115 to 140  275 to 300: 0.15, 4.35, 2.84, 2.49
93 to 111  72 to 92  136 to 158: -0.12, 3.45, 3.96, 3.73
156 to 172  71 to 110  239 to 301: -0.11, 3.67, 3.45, 2.35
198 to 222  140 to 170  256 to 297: 0.02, 3.58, 2.91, 2.19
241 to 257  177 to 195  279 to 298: 0.05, 2.99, 2.59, 2.55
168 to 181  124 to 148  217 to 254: 0.17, 4.17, 3.16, 2.9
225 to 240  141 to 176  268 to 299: -0.08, 3.49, 3.05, 2.4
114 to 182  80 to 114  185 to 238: -0.11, 3.78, 3.79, 2.95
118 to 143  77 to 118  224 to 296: -0.21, 3.81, 4.3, 2.48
